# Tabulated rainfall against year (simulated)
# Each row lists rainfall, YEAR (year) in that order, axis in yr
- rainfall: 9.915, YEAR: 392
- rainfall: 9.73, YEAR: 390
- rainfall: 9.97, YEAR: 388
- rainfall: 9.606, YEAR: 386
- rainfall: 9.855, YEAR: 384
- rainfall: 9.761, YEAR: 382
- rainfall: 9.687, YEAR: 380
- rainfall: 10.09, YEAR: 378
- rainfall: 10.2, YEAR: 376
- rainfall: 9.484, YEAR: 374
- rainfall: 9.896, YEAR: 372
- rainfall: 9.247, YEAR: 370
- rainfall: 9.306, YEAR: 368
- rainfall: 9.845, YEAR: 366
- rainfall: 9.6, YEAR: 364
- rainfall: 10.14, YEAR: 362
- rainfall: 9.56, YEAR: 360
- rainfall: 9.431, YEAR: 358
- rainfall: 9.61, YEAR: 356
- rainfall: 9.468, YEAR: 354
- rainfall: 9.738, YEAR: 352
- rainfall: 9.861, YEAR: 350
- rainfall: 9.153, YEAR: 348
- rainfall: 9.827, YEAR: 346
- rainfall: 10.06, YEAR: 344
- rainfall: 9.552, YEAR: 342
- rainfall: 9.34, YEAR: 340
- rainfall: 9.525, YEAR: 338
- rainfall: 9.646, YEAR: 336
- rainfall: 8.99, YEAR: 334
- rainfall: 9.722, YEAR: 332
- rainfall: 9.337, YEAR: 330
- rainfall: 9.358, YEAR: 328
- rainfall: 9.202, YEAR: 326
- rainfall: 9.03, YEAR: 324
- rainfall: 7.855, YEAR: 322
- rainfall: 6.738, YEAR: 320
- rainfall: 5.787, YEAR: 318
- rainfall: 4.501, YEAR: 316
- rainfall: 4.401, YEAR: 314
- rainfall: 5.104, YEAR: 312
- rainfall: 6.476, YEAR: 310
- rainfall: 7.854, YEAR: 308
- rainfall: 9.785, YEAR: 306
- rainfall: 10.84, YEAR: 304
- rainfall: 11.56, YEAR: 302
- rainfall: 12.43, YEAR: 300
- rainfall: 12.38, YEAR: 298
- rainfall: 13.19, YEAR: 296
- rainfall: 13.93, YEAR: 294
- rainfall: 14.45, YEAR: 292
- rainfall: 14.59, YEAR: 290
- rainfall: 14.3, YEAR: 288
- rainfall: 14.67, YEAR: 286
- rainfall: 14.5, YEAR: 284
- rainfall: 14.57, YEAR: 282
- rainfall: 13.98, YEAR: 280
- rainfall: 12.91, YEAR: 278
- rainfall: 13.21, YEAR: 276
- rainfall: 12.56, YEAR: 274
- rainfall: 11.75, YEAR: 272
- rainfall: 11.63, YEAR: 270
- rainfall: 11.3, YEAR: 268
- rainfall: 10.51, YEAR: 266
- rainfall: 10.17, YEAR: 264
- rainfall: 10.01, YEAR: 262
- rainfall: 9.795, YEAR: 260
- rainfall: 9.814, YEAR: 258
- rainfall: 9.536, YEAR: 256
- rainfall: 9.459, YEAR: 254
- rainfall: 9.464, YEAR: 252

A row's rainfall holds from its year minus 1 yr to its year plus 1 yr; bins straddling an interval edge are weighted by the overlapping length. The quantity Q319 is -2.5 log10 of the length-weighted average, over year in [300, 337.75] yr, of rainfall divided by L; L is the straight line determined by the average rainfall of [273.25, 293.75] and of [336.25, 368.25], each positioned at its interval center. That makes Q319 0.38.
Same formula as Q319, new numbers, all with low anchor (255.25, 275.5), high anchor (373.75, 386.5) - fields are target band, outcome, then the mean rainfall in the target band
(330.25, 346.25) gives 0.07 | 9.56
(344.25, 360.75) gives 0.05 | 9.6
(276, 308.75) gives -0.22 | 12.9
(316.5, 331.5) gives 0.26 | 8.12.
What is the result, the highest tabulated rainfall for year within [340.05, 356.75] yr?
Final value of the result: 10.06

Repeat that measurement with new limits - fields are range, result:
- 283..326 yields 14.67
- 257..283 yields 14.57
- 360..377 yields 10.2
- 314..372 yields 10.14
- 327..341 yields 9.722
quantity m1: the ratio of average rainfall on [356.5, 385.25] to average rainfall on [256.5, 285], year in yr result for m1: 0.82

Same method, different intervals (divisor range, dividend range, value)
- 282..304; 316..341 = 0.63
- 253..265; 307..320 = 0.59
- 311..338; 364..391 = 1.26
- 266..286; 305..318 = 0.49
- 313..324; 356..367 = 1.58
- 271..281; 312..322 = 0.43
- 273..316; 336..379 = 0.83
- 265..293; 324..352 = 0.72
